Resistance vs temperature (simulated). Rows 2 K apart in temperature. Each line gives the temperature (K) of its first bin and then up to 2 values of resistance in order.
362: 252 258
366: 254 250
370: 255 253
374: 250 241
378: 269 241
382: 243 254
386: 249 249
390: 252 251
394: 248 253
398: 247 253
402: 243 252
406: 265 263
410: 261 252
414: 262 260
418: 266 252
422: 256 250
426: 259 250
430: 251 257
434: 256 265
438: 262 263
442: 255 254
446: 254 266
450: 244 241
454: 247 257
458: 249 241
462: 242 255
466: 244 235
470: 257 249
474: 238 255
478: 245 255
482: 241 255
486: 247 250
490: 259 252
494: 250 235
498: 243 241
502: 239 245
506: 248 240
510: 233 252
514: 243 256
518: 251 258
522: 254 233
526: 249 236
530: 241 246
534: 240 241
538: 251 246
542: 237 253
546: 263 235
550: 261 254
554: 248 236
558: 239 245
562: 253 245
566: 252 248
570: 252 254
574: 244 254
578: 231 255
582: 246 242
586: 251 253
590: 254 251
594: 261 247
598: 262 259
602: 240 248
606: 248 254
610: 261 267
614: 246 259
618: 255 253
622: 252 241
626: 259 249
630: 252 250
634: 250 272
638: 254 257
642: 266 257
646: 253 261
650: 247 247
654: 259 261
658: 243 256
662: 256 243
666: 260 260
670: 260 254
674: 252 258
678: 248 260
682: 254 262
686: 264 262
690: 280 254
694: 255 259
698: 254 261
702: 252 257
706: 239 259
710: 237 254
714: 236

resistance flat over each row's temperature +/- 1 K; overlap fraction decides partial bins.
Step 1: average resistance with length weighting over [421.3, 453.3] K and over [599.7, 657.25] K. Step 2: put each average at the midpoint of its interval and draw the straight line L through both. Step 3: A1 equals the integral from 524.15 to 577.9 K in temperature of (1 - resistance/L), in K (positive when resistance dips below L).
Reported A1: 1.7 K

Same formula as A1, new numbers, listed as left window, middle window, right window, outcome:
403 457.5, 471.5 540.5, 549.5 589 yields 1.52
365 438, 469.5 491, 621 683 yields 0.35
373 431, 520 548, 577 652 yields 0.84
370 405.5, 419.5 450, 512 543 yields -0.94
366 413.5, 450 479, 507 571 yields 0.31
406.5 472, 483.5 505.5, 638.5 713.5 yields 0.66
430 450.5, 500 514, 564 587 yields 0.56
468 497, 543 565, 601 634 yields 0.18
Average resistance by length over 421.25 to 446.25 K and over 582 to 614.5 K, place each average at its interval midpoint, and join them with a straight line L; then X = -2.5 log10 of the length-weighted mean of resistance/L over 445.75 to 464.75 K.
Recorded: 0.03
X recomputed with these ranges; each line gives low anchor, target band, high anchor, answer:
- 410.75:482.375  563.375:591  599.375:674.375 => 0.02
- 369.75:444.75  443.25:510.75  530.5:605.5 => 0.02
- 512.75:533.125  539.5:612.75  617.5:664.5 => 0.00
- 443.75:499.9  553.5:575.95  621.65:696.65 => 0.02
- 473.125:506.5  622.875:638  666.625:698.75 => 0.01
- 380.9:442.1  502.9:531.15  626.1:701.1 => 0.04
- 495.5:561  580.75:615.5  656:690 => -0.01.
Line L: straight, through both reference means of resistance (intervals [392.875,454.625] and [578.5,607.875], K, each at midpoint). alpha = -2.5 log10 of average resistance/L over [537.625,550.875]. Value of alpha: 0.013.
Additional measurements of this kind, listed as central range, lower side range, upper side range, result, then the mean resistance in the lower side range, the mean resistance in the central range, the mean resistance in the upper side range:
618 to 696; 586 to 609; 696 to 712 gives -0.02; 252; 256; 252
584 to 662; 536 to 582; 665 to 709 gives -0.01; 248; 254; 257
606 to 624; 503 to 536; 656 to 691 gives -0.01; 245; 255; 257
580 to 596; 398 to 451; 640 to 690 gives 0.02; 256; 251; 256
